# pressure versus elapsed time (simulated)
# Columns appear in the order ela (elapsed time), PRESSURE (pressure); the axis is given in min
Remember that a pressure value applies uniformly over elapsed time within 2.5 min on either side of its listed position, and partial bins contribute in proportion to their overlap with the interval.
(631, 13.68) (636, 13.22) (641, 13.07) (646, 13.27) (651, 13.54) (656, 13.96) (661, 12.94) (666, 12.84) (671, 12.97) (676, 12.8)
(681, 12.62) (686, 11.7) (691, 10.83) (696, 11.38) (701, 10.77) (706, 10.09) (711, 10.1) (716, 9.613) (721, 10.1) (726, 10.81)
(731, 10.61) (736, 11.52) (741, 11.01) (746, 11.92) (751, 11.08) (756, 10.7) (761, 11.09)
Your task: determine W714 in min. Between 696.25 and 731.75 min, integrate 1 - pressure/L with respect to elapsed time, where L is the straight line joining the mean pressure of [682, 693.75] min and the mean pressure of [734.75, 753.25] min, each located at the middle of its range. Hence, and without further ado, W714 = 3.29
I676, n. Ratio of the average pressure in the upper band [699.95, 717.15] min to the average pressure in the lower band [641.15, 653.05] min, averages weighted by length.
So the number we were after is 0.76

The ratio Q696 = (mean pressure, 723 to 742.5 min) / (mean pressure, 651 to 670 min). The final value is 0.83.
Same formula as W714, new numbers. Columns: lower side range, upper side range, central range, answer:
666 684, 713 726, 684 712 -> 1.3 min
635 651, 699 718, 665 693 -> -1.8 min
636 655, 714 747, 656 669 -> -0.3 min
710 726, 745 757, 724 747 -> -1.0 min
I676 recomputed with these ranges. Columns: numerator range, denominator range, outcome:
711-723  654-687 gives 0.77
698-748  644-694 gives 0.84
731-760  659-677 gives 0.87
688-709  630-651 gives 0.81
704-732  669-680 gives 0.79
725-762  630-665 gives 0.83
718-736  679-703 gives 0.93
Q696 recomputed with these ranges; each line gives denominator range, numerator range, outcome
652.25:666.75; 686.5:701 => 0.84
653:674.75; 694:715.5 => 0.80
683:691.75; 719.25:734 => 0.92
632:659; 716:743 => 0.80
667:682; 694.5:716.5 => 0.81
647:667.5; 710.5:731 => 0.77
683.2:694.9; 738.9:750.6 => 1.01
